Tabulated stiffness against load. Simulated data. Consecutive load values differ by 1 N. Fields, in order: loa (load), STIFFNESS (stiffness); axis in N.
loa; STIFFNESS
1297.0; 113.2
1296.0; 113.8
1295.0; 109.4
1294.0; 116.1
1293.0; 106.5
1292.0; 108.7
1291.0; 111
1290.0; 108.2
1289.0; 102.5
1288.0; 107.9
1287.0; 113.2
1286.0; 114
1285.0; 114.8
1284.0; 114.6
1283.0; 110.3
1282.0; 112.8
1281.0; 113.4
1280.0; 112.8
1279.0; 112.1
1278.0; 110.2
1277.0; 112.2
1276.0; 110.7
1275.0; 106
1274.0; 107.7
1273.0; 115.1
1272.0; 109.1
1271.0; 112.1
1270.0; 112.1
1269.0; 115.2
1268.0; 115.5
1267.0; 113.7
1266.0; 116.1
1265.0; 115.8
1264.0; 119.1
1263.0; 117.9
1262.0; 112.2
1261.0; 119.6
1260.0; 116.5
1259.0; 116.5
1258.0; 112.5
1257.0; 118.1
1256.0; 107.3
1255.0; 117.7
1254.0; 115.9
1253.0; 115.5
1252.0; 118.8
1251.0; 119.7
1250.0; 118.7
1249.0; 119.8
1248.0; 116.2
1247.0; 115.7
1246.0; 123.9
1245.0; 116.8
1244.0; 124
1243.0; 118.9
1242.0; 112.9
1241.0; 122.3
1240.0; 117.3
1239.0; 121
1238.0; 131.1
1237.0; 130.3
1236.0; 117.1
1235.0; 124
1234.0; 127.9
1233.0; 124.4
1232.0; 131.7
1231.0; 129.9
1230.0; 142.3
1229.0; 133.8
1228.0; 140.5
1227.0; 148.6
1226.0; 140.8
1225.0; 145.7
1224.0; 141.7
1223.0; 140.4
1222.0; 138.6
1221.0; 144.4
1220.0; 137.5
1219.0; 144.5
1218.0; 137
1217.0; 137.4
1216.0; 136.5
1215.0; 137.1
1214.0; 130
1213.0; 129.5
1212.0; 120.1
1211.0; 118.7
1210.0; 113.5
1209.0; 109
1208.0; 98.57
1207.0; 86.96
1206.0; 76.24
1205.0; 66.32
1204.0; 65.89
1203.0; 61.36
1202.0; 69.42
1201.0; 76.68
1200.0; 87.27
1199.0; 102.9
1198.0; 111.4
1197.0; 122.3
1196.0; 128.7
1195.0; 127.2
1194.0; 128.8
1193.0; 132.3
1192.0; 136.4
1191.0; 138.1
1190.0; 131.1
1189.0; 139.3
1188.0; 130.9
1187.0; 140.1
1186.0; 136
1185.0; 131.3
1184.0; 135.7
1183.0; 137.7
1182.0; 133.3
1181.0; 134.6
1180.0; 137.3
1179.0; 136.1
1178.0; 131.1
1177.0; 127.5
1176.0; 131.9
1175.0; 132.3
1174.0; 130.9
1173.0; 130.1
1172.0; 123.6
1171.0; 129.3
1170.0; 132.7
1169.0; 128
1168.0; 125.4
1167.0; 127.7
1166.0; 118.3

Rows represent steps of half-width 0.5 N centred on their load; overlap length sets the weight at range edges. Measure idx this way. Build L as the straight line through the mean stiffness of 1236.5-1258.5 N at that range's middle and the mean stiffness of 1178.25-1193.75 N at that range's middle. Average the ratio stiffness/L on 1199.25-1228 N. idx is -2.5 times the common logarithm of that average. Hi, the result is 0.10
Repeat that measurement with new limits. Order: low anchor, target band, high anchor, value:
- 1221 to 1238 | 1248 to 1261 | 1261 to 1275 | 0.04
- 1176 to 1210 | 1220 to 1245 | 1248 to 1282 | -0.14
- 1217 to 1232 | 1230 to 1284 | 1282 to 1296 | 0.07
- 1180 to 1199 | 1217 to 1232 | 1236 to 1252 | -0.13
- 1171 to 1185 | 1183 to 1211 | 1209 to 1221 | 0.18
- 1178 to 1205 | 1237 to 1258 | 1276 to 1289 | -0.04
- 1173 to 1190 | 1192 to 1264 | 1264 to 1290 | 0.03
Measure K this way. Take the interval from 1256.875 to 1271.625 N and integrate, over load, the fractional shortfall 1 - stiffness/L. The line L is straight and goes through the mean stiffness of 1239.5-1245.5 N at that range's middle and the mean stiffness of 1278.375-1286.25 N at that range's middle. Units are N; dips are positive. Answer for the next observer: 0.0 N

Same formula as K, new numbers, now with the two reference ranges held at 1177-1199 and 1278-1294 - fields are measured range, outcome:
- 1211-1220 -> -0.5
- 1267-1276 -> 0.2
